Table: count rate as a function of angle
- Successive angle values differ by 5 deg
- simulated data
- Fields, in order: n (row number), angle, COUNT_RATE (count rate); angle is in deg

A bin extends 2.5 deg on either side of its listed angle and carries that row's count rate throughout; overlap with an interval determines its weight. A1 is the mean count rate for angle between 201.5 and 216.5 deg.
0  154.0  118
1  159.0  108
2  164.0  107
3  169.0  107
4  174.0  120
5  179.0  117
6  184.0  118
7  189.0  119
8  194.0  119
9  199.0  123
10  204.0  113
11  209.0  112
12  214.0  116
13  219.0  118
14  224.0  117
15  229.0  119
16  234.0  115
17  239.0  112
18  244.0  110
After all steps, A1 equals 114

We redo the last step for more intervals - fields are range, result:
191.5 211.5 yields 117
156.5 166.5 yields 108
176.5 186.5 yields 118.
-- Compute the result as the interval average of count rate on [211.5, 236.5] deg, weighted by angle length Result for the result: 117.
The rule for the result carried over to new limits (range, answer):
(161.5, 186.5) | 114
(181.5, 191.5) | 118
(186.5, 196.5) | 119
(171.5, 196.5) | 119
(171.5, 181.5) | 118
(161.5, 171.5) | 107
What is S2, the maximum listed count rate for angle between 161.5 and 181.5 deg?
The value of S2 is 120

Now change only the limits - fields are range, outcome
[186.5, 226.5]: 123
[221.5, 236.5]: 119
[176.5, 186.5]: 118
